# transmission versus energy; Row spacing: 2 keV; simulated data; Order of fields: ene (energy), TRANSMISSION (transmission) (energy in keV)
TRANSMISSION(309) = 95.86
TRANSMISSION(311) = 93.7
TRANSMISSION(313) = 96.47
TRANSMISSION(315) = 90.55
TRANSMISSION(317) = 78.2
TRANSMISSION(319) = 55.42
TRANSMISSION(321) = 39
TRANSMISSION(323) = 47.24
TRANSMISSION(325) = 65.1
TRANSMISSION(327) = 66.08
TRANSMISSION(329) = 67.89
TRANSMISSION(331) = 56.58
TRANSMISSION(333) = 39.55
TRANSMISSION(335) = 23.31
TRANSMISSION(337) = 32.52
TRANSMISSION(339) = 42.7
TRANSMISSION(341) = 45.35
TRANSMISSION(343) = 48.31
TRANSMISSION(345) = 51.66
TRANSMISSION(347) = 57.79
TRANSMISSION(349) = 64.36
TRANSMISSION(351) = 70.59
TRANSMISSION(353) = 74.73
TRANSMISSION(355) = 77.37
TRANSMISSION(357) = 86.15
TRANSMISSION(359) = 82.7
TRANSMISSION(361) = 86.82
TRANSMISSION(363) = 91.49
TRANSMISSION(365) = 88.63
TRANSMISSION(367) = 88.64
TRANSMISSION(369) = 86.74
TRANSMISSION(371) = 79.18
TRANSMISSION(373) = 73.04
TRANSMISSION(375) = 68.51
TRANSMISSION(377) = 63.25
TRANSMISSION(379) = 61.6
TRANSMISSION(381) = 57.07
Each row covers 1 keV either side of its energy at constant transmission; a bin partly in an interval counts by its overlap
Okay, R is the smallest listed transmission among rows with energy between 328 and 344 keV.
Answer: 23.31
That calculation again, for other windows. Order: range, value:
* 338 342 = 42.7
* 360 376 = 68.51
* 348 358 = 64.36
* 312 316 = 90.55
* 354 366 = 77.37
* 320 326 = 39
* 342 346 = 48.31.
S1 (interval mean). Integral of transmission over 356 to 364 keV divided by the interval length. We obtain 86.8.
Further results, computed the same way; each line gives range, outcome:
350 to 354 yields 72.7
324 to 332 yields 63.9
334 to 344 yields 38.4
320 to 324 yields 43.1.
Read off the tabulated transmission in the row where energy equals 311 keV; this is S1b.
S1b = 93.7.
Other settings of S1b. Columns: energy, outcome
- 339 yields 42.7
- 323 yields 47.24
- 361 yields 86.82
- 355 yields 77.37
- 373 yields 73.04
